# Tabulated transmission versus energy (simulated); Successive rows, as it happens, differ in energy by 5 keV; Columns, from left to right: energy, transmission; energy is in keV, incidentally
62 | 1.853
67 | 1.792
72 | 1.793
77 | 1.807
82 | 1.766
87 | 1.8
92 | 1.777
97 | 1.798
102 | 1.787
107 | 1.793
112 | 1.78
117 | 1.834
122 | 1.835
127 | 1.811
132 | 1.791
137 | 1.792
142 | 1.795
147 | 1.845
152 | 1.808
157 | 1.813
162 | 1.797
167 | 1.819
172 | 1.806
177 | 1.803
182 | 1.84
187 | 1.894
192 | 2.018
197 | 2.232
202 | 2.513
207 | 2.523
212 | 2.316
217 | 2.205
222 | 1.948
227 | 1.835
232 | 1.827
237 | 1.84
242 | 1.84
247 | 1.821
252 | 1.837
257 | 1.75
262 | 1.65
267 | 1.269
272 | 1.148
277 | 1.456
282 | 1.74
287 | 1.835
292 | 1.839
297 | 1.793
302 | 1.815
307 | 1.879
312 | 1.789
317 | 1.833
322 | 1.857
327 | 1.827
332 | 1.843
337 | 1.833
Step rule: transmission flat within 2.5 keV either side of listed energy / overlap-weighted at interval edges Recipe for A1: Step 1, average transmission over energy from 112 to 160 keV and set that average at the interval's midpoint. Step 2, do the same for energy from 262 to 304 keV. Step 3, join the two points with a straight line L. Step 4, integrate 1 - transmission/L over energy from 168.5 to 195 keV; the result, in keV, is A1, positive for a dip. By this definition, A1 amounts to -1.9 keV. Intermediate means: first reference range 1.81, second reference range 1.61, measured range 1.88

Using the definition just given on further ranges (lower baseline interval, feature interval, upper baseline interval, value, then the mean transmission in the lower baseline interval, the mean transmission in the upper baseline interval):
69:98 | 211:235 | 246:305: -4.4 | 1.79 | 1.66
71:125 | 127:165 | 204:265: 0.9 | 1.8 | 1.95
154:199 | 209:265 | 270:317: -3.1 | 1.89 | 1.71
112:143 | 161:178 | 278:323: 0.0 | 1.81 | 1.81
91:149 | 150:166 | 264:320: -0.3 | 1.8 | 1.67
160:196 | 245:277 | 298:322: 4.8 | 1.87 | 1.83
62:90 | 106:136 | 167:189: 0.1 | 1.8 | 1.83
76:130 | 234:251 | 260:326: -1.1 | 1.8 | 1.69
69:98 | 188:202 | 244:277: -4.4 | 1.79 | 1.57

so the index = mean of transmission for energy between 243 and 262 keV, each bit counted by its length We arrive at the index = 1.79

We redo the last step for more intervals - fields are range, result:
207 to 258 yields 1.96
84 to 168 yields 1.8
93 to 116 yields 1.79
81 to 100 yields 1.79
